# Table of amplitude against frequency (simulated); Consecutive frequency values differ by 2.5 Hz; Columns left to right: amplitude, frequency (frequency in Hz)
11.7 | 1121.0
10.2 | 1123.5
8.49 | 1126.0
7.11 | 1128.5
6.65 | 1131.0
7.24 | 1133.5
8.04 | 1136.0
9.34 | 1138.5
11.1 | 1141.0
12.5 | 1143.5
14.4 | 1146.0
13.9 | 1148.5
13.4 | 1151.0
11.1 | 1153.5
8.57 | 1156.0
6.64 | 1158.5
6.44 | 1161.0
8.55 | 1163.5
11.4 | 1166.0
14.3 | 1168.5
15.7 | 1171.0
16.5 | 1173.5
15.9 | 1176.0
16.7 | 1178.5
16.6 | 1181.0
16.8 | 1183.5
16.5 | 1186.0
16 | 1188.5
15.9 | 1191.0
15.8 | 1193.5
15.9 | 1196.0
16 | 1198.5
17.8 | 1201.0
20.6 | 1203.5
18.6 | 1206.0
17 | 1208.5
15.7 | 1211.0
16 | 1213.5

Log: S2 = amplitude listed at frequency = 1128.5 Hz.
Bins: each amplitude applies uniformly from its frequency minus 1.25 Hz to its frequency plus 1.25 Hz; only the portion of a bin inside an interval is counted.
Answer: 7.11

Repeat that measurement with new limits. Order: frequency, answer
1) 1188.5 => 16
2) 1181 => 16.6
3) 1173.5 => 16.5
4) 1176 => 15.9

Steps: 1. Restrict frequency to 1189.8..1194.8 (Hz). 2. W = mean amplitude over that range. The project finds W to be 15.8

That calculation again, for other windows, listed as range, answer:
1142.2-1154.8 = 13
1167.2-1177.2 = 15.6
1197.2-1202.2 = 16.9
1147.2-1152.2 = 13.7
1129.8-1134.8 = 6.96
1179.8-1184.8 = 16.7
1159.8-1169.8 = 10.2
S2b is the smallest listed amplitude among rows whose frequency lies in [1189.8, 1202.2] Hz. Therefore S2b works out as 15.8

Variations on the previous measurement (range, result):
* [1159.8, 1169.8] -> 6.44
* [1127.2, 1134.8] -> 6.65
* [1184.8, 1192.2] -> 15.9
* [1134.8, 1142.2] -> 8.04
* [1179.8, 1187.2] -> 16.5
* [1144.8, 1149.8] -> 13.9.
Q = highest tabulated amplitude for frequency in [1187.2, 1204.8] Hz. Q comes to 20.6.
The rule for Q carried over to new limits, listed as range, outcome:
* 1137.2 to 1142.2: 11.1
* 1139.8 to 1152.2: 14.4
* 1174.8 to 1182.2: 16.7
